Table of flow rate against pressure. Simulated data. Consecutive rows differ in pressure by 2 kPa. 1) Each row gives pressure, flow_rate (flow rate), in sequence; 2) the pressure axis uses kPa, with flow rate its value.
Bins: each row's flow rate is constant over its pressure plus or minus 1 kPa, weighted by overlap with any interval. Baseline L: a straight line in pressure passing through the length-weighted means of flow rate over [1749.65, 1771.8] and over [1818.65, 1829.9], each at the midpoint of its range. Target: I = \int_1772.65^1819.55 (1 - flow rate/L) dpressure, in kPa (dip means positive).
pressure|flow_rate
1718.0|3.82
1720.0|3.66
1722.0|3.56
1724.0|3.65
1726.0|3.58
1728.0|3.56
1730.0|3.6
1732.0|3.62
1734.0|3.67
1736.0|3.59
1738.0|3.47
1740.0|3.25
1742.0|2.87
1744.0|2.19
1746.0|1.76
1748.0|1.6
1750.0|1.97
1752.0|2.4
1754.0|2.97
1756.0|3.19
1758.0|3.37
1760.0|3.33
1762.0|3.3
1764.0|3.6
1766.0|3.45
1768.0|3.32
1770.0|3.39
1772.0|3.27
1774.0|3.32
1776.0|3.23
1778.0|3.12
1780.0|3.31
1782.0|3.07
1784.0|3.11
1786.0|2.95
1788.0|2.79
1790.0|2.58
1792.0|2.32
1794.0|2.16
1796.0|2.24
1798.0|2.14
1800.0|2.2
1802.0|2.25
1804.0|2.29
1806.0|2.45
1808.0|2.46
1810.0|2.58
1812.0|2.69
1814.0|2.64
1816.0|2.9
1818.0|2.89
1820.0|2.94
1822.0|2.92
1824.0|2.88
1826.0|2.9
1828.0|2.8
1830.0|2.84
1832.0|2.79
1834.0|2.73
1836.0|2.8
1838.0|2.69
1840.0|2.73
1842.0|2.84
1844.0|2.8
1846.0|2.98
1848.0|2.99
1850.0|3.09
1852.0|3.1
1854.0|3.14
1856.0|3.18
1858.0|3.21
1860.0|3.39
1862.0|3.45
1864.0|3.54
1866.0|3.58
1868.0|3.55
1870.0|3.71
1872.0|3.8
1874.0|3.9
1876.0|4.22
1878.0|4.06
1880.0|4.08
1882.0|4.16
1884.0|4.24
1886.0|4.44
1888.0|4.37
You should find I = 5.0 kPa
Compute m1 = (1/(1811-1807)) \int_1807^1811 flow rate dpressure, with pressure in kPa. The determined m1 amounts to 2.52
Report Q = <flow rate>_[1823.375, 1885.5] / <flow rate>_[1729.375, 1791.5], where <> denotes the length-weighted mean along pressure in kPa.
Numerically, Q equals 1.1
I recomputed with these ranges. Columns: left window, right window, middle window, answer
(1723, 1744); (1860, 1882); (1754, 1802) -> 7.6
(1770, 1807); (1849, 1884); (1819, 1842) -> 2.7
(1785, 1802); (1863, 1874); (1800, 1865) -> 4.2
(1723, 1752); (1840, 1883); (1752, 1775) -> -1.3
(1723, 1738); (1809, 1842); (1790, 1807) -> 4.2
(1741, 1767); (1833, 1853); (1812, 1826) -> 0.0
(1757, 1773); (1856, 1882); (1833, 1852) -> 4.0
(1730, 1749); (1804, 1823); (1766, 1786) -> -3.0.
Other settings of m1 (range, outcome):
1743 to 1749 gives 1.85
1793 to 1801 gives 2.19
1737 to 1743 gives 3.2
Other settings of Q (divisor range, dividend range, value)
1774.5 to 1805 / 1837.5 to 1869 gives 1.18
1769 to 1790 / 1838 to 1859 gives 0.96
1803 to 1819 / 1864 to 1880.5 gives 1.47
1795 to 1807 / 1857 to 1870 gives 1.54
